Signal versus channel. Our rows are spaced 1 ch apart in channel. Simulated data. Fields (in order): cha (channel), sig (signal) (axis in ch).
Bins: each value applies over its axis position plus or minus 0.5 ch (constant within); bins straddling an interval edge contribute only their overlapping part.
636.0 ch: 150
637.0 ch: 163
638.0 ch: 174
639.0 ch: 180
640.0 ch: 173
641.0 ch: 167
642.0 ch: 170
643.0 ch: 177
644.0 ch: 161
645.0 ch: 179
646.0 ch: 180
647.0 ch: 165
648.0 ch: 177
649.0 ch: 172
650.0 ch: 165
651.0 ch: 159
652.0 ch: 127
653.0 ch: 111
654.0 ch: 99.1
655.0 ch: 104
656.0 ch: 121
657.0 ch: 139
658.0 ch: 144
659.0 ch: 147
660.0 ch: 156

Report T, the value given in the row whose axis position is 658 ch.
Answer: 144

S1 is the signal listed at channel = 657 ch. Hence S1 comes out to 139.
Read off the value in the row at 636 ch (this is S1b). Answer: 150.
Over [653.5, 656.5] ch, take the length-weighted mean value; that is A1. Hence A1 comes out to 108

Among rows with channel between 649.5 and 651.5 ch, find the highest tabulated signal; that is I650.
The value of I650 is 165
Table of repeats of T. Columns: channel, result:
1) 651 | 159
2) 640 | 173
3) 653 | 111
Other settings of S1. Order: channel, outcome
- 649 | 172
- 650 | 165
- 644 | 161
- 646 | 180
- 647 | 165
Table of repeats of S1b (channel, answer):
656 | 121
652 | 127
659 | 147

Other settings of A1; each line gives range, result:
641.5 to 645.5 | 172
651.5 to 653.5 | 119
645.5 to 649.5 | 174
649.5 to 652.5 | 150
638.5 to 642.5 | 172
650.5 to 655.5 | 120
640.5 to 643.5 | 171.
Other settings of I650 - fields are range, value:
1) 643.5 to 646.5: 180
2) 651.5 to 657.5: 139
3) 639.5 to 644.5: 177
